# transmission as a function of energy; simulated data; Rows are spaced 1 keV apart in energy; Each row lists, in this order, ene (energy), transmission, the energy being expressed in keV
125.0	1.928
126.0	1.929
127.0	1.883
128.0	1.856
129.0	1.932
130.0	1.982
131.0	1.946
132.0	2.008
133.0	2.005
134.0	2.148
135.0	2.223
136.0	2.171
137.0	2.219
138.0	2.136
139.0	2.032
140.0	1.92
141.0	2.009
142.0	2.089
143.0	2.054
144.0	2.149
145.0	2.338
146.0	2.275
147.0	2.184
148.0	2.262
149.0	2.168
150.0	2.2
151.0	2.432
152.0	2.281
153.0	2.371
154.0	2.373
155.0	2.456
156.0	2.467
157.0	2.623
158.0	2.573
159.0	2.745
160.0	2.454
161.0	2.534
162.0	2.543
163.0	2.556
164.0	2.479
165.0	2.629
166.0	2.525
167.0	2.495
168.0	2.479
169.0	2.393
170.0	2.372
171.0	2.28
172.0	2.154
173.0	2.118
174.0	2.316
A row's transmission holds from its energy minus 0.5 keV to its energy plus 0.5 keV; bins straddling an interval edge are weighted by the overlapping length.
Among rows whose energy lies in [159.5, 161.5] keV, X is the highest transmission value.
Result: 2.534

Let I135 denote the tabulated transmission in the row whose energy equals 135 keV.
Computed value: 2.223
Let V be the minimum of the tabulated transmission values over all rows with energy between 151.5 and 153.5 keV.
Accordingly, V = 2.281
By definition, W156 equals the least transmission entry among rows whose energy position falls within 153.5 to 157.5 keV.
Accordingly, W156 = 2.373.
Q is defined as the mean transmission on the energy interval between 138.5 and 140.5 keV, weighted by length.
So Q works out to 1.98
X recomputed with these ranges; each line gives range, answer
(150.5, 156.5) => 2.467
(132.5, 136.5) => 2.223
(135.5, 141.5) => 2.219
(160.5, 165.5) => 2.629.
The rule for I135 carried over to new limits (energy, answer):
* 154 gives 2.373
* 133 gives 2.005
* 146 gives 2.275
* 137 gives 2.219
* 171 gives 2.28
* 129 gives 1.932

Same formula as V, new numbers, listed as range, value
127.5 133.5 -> 1.856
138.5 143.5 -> 1.92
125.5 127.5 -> 1.883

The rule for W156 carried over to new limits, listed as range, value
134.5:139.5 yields 2.032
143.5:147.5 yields 2.149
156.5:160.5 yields 2.454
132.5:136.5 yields 2.005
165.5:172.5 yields 2.154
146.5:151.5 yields 2.168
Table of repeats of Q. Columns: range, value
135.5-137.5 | 2.19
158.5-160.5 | 2.6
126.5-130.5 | 1.91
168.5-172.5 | 2.3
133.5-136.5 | 2.18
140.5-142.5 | 2.05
